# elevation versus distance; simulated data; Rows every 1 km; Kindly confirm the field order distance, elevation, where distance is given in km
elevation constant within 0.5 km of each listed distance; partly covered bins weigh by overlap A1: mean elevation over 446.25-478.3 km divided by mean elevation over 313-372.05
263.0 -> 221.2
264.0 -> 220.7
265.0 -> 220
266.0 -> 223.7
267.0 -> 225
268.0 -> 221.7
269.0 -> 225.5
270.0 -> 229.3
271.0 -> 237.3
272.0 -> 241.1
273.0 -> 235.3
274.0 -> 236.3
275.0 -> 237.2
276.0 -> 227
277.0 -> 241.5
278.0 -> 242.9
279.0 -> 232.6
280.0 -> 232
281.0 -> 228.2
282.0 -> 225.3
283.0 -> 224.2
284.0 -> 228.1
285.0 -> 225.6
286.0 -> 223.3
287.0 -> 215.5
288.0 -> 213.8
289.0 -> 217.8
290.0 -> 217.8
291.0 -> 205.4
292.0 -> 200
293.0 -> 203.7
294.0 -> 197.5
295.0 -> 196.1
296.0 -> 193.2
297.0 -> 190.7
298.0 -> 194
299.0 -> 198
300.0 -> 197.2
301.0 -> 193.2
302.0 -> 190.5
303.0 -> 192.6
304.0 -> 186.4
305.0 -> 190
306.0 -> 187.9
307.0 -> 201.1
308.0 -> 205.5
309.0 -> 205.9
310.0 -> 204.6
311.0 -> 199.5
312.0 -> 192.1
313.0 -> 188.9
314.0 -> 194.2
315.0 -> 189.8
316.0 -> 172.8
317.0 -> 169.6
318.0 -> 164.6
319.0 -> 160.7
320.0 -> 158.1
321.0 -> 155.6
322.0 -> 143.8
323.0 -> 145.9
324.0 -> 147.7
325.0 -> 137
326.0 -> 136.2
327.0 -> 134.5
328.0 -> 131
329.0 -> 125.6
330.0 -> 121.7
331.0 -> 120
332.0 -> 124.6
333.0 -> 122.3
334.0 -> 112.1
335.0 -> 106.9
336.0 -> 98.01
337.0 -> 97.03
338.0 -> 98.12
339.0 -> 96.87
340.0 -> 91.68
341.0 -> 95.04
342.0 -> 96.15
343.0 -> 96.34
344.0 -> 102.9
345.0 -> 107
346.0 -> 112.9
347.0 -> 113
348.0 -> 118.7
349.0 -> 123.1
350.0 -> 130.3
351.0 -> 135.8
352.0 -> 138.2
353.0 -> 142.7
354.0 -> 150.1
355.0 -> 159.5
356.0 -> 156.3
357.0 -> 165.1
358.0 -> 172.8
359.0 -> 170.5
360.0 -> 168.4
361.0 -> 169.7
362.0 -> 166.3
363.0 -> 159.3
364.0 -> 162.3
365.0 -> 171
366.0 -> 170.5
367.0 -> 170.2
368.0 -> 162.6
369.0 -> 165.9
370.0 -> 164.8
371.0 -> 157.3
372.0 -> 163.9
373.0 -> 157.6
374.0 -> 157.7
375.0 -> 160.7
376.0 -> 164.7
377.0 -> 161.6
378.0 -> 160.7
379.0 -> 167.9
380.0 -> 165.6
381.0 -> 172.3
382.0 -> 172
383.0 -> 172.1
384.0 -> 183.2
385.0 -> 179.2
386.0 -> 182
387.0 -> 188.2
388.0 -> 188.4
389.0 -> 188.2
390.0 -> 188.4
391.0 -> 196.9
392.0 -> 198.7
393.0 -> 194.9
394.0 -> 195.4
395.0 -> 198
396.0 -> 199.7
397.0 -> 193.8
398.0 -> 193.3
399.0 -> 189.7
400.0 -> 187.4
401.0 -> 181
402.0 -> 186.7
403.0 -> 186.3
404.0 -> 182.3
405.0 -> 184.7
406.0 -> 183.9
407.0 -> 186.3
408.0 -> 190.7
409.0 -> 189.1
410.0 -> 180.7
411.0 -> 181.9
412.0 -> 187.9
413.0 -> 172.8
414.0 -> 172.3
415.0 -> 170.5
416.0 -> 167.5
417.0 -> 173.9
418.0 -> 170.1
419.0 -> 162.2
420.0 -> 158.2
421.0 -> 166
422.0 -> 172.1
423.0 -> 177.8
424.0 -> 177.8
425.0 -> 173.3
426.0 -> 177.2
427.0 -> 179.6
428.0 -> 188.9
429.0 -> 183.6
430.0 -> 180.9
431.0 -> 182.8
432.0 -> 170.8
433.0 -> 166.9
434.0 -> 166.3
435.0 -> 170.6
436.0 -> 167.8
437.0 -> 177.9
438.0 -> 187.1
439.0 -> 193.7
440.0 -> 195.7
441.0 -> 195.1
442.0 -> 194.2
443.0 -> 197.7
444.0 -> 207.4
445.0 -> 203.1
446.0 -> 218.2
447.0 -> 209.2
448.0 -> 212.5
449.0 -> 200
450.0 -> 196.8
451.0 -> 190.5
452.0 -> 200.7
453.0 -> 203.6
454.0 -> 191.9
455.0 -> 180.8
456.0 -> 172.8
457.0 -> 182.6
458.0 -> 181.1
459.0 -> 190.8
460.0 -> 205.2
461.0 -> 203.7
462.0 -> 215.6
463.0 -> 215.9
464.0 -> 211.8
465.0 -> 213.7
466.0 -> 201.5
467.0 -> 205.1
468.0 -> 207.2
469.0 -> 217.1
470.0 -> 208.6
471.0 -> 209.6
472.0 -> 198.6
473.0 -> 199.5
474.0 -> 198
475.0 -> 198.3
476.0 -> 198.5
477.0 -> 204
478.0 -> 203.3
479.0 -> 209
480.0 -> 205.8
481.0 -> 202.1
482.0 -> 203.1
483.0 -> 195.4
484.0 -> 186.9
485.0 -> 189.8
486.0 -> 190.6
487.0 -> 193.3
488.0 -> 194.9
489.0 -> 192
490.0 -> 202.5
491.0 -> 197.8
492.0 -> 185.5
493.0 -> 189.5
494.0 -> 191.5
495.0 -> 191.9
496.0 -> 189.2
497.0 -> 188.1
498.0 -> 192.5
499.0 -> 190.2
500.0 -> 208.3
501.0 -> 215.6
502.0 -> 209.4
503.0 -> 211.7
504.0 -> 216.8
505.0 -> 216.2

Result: 1.4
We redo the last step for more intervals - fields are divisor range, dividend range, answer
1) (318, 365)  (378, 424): 1.37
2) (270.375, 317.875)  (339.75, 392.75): 0.75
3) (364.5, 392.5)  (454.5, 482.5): 1.17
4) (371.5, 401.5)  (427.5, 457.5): 1.05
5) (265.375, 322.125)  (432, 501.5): 0.95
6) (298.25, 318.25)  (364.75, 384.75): 0.87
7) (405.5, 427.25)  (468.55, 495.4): 1.13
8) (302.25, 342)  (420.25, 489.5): 1.28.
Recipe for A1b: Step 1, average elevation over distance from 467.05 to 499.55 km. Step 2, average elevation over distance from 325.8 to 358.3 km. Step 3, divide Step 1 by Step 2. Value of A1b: 1.62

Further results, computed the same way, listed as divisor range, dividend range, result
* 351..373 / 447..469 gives 1.24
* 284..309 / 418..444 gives 0.89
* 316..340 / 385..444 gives 1.40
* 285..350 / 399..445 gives 1.13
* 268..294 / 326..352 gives 0.50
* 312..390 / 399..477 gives 1.27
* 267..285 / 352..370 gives 0.70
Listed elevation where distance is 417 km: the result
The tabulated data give 173.9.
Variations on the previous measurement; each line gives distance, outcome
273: 235.3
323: 145.9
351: 135.8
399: 189.7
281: 228.2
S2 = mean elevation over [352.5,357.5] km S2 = 155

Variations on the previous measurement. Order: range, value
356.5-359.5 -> 169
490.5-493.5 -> 191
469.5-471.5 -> 209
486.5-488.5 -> 194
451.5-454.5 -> 199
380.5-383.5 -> 172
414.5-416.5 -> 169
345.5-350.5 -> 120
